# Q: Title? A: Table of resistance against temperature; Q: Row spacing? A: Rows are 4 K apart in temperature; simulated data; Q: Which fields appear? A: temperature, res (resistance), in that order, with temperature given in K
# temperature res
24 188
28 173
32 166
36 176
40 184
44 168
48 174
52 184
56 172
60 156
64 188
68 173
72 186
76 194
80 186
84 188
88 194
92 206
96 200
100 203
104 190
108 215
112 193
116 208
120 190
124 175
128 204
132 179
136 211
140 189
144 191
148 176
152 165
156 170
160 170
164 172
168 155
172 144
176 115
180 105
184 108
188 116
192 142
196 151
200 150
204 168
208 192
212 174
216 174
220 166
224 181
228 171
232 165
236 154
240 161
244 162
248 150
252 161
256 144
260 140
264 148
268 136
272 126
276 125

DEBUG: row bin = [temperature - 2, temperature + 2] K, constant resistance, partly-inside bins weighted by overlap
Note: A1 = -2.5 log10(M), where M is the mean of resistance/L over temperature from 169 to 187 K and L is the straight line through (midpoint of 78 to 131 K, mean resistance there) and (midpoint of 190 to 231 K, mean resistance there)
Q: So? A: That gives 0.42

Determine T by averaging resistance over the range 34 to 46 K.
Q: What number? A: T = 176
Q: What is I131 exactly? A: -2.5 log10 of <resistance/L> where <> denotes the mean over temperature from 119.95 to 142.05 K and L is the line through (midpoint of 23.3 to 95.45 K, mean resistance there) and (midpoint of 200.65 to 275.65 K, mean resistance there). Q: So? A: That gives -0.12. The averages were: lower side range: 181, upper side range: 159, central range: 191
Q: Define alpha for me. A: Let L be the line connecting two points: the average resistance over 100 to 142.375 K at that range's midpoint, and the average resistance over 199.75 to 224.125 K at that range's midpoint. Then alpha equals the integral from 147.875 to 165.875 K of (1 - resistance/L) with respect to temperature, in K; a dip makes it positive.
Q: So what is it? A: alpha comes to 1.6 K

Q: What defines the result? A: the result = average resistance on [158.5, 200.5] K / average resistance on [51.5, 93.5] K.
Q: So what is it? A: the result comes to 0.8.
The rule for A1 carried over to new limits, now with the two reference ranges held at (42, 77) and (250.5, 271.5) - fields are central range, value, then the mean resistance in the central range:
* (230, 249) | -0.08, 159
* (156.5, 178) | 0.05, 153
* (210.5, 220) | -0.14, 172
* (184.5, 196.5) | 0.19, 131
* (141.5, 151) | -0.12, 182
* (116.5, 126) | -0.12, 187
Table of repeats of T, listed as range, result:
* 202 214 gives 178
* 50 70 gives 175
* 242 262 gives 151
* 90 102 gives 203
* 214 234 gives 171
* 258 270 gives 141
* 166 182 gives 130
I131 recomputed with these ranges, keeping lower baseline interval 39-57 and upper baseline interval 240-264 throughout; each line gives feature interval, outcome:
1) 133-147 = -0.175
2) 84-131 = -0.167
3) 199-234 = -0.104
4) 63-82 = -0.072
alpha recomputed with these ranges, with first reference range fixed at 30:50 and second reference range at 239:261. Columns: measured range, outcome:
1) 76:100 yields -3.8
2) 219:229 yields -1.1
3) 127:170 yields -4.3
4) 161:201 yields 5.9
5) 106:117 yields -2.5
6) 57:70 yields -0.1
